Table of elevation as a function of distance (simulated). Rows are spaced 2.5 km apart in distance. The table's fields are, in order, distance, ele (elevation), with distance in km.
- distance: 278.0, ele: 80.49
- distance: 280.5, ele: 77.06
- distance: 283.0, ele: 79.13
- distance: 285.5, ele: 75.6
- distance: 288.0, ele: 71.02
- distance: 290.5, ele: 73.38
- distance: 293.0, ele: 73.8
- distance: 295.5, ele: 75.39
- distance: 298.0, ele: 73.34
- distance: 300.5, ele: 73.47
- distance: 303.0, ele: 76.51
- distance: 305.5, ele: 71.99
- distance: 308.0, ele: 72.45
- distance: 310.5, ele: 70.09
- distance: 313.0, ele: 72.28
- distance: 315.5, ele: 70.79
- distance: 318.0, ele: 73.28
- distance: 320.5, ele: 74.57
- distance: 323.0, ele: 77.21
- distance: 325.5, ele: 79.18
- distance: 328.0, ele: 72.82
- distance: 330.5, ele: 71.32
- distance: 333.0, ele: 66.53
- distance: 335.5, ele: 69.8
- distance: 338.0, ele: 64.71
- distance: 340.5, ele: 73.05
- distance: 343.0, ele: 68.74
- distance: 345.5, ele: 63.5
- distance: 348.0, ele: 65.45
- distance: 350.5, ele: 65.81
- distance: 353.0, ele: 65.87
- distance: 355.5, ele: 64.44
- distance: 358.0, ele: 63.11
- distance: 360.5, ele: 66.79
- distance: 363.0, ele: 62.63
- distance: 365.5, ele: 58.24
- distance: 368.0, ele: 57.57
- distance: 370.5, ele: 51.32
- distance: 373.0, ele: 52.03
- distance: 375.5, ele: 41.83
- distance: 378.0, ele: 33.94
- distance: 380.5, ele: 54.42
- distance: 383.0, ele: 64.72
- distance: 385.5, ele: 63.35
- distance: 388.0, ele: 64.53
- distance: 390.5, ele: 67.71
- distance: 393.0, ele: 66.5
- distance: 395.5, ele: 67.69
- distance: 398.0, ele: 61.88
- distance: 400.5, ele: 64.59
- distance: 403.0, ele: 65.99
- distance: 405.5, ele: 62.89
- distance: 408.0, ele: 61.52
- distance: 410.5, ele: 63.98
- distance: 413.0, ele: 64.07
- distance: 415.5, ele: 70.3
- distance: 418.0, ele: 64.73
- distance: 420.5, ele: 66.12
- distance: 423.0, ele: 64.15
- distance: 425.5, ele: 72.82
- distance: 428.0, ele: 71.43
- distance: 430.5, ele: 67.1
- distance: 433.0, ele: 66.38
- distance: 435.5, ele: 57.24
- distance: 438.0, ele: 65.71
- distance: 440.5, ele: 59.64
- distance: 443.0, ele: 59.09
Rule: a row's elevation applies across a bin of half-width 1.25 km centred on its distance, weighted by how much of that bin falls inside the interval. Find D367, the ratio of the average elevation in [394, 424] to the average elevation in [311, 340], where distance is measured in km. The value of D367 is 0.9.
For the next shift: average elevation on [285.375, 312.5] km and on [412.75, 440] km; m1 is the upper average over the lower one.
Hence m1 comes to 0.90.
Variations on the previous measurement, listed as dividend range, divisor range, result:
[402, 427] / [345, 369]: 1.04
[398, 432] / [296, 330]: 0.90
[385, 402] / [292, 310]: 0.89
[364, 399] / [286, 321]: 0.79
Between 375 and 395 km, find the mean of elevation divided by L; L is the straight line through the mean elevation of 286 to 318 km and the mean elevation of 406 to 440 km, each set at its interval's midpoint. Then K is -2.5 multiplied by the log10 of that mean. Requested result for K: 0.17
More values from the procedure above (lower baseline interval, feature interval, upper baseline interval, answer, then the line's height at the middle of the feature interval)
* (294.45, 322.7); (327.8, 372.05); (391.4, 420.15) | 0.08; 69.7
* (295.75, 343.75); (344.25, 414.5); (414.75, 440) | 0.13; 69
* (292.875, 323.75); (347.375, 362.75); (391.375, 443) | 0.08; 69.8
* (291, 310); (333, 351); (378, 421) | 0.03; 69.4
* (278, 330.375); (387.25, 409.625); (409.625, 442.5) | 0.04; 67.5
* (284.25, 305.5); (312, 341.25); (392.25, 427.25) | -0.01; 71.6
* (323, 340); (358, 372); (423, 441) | 0.17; 69.5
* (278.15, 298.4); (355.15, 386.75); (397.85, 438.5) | 0.22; 69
